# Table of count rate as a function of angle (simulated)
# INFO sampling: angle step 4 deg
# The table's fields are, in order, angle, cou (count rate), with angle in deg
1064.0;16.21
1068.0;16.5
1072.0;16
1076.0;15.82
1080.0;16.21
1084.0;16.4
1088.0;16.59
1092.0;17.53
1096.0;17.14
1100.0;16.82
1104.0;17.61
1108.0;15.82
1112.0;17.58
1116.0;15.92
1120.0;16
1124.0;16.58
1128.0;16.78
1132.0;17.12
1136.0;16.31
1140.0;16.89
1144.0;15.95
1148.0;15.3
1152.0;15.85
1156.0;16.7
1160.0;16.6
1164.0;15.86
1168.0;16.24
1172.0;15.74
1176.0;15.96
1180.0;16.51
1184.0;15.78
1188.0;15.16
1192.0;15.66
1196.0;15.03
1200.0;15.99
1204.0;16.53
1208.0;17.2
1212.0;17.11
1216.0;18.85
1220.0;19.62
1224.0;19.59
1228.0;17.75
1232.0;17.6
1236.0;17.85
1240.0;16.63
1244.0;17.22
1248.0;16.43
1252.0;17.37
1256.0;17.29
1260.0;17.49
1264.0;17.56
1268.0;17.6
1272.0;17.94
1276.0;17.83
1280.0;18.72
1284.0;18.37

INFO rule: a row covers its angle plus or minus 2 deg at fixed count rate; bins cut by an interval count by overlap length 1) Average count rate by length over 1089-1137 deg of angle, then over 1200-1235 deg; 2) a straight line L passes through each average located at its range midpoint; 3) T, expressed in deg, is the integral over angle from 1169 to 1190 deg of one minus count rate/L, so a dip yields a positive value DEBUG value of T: 2.0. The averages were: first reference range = 16.8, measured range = 15.8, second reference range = 17.9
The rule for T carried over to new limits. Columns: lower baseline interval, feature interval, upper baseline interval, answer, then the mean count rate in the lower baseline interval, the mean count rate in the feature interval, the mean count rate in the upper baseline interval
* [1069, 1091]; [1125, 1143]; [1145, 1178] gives -0.68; 16.3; 16.7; 16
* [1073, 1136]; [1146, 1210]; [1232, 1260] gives 3.47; 16.6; 16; 17.2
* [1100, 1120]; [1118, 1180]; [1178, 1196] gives -0.36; 16.7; 16.3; 15.7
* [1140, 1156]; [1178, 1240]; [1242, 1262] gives -1.44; 16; 17.1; 17.2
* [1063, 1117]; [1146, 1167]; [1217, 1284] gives 1.27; 16.6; 16.1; 17.8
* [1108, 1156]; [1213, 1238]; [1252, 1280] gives -1.74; 16.4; 18.5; 17.7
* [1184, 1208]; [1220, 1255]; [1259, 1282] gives -1.50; 15.8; 17.7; 17.9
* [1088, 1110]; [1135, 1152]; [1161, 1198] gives 0.25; 16.9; 16.1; 15.8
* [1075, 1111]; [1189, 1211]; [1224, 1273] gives 1.47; 16.7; 16.1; 17.5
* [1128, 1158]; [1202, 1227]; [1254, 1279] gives -1.50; 16.3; 18.1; 17.7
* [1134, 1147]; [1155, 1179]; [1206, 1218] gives 0.92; 16.3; 16.2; 17.7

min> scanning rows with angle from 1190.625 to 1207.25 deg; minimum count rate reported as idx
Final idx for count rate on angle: 15.03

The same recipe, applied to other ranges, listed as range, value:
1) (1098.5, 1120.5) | 15.82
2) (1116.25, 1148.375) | 15.3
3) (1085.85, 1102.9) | 16.59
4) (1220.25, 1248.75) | 16.43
